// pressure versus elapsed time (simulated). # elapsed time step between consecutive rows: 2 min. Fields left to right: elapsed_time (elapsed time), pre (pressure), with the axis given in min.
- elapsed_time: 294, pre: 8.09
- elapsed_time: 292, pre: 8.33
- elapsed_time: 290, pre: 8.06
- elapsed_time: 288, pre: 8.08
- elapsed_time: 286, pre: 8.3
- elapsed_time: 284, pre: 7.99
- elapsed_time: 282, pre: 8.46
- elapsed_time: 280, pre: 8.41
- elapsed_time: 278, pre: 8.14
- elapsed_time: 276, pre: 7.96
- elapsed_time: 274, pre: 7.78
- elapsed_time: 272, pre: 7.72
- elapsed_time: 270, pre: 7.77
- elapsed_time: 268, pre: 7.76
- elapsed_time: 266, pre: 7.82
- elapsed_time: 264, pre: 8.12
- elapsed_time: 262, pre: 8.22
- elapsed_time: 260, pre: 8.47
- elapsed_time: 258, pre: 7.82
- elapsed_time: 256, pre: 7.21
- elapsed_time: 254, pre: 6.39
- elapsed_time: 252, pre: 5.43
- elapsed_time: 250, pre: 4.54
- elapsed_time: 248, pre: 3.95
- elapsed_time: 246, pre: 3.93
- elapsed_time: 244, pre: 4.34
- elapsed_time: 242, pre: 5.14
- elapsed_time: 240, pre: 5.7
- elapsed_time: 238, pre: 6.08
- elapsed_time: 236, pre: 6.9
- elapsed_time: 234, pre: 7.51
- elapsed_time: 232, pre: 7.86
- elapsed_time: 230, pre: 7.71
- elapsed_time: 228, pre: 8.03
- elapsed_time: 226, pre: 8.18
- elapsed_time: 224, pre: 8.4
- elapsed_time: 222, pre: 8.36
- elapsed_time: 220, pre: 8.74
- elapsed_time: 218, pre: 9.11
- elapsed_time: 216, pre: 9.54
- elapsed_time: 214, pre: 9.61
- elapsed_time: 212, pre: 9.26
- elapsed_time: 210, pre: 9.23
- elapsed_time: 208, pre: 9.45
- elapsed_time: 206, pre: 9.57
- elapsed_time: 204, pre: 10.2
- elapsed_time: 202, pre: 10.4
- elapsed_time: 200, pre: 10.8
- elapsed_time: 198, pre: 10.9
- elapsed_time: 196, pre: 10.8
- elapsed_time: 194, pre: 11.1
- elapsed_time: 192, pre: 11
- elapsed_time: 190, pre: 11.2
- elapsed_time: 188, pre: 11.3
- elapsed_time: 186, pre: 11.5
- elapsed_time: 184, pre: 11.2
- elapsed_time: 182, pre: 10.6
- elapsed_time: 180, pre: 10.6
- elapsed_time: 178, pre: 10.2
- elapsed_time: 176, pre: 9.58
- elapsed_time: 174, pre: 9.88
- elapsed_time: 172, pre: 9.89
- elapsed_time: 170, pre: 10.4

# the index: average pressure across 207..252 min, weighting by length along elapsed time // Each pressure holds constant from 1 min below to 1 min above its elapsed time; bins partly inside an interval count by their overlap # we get 7.3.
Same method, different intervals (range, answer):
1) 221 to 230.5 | 8.16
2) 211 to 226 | 8.95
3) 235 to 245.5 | 5.55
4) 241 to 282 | 6.89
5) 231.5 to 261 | 6.05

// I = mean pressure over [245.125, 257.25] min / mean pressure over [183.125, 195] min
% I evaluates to 0.5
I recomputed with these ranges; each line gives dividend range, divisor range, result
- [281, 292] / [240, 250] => 1.82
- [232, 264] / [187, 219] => 0.61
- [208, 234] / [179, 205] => 0.79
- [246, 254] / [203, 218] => 0.50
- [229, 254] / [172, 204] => 0.54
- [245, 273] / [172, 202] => 0.63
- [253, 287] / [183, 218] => 0.76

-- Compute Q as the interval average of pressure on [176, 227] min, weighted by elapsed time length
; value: 10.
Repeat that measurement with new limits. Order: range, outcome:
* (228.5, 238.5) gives 7.31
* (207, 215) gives 9.39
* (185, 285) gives 8.24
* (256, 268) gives 7.99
